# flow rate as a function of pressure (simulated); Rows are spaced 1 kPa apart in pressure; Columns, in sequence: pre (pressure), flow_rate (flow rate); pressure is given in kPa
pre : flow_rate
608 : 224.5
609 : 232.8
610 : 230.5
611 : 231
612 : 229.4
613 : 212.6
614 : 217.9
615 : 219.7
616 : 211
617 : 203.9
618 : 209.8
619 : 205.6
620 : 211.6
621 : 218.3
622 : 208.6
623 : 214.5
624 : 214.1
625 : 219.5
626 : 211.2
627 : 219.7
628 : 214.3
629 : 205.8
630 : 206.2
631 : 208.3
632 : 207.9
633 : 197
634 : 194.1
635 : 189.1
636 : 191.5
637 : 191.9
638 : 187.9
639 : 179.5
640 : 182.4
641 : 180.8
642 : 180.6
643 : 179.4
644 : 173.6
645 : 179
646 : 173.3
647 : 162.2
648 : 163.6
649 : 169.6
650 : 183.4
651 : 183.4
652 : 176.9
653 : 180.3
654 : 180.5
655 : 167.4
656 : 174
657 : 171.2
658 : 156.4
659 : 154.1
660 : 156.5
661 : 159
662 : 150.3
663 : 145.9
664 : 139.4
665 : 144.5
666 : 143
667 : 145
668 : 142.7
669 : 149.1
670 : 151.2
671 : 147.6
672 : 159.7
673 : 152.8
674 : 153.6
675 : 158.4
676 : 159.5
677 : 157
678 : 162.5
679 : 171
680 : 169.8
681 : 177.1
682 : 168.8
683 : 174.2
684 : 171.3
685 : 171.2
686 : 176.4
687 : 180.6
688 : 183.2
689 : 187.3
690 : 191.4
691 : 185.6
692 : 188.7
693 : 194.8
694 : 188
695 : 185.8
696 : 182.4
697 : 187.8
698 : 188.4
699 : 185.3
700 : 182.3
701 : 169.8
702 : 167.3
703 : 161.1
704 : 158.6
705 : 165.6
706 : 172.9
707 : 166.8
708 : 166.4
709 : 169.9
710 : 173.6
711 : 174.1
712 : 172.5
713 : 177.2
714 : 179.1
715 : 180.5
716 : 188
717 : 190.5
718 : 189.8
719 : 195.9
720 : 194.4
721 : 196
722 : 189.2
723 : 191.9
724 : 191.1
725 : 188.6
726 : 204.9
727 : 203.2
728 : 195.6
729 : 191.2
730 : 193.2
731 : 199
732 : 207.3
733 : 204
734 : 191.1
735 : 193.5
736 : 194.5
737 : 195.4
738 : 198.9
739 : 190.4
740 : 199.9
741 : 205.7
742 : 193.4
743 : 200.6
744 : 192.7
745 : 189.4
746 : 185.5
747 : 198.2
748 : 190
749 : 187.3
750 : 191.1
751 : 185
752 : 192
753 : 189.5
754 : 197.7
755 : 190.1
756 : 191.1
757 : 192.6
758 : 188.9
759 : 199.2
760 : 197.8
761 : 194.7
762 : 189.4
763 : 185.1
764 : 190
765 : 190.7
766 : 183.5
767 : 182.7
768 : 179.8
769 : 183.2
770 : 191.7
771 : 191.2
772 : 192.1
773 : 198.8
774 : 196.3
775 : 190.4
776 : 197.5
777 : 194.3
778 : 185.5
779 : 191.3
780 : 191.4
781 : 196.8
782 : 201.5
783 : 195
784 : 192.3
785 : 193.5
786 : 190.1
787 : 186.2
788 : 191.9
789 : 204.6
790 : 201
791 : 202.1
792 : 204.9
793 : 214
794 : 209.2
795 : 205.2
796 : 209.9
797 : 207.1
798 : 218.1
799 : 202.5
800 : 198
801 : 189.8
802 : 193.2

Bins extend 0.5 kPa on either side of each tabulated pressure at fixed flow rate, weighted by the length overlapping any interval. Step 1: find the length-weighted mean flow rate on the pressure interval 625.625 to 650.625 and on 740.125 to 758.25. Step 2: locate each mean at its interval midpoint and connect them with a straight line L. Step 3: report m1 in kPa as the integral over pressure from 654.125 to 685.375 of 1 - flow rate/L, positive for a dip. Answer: 5.2 kPa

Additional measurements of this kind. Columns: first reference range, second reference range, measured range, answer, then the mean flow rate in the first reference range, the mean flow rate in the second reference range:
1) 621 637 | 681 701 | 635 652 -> 1.9 kPa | 207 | 182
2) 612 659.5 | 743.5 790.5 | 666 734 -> 5.2 kPa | 193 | 192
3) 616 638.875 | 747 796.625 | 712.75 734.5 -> 0.5 kPa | 206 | 194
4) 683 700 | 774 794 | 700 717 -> 1.3 kPa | 184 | 196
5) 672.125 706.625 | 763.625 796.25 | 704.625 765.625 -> -1.8 kPa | 174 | 195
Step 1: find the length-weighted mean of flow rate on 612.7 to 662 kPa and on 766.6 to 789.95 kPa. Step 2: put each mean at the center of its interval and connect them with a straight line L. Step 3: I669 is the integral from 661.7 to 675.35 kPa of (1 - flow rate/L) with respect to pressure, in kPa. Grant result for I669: 3.0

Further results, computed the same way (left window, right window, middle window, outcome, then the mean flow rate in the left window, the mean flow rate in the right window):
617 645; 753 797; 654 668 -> 3.1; 200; 194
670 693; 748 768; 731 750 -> -1.0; 170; 190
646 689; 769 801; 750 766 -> -0.1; 163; 198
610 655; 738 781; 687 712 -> 2.1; 197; 192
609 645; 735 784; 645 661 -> 2.5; 205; 192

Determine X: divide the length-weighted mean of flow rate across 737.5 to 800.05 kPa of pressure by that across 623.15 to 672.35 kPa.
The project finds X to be 1.1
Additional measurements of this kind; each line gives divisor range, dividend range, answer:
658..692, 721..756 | 1.20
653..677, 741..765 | 1.24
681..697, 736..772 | 1.05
